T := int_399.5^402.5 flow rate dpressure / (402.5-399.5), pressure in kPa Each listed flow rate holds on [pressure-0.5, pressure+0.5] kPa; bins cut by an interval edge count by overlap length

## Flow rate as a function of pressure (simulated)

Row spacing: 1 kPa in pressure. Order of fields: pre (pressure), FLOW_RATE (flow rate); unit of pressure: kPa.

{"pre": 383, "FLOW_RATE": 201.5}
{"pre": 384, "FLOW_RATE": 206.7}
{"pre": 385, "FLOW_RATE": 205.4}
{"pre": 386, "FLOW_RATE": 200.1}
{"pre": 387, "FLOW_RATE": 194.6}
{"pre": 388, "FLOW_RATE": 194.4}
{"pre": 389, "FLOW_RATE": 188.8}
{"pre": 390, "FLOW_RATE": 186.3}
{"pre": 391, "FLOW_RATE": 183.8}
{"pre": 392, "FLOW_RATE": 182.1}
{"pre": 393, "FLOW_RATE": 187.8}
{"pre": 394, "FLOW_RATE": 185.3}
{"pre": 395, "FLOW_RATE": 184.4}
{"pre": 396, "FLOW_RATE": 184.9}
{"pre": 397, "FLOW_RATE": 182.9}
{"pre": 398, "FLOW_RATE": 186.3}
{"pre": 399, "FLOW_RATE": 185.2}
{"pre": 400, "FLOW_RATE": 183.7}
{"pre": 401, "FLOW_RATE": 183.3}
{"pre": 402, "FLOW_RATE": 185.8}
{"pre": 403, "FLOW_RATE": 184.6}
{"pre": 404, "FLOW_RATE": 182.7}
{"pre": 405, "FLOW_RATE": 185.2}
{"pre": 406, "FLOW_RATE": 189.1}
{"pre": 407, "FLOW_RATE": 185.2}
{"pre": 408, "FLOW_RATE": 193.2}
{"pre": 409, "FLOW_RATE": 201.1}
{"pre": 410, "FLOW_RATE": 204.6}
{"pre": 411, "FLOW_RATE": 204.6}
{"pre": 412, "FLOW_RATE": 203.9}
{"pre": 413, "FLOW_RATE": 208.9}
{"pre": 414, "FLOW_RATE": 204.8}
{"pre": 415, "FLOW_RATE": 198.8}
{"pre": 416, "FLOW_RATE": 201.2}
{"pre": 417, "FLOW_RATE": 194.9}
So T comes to 184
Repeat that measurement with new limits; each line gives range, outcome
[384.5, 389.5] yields 197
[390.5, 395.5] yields 185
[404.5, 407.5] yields 186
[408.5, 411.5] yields 203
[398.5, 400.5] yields 184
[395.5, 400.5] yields 185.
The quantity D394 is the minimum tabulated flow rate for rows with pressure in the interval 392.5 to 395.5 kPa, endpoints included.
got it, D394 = 184.4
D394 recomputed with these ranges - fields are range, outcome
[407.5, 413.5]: 193.2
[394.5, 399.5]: 182.9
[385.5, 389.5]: 188.8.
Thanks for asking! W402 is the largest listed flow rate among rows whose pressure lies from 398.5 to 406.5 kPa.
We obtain 189.1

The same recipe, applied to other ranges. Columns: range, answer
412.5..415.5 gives 208.9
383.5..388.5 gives 206.7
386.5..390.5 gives 194.6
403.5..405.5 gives 185.2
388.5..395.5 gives 188.8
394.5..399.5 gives 186.3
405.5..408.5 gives 193.2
